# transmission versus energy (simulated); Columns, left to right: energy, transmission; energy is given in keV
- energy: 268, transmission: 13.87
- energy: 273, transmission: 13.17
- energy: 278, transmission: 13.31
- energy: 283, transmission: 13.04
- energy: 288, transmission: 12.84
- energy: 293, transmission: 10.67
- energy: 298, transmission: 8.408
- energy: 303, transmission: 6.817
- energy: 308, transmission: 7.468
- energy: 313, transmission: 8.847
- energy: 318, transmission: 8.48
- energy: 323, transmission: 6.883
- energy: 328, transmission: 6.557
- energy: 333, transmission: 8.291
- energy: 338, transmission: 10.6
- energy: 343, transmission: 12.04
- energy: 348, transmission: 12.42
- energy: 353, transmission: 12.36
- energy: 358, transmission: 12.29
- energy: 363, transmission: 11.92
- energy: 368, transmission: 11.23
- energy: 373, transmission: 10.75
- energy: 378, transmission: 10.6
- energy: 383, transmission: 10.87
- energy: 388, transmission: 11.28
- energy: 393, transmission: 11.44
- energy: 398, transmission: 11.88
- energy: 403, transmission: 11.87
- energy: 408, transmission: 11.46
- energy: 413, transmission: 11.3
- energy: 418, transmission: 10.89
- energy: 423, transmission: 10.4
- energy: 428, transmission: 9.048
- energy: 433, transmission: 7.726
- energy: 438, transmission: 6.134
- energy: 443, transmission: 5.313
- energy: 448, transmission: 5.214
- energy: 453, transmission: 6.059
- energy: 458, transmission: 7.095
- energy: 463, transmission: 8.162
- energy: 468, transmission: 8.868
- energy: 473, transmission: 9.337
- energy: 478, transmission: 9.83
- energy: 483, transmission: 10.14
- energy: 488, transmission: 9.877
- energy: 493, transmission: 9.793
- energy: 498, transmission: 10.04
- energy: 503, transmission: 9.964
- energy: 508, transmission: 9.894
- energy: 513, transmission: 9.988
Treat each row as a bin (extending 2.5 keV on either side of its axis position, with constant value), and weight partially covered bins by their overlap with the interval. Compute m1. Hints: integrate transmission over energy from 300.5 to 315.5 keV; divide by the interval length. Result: 7.71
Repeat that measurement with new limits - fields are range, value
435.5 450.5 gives 5.55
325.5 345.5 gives 9.37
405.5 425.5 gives 11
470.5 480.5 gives 9.58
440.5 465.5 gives 6.37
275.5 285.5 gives 13.2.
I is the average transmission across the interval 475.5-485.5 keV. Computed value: 9.98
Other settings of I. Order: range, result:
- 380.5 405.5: 11.5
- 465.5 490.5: 9.61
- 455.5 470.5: 8.04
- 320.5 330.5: 6.72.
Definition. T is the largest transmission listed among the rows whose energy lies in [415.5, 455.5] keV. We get 10.89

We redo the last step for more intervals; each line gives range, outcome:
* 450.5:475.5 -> 9.337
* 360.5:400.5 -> 11.92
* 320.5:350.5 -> 12.42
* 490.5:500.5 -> 10.04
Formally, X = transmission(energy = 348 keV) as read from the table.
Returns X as 12.42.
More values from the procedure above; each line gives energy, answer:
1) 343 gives 12.04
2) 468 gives 8.868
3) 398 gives 11.88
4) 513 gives 9.988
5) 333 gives 8.291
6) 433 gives 7.726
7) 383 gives 10.87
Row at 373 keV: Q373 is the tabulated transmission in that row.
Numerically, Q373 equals 10.75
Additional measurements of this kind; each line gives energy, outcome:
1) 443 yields 5.313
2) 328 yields 6.557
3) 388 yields 11.28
